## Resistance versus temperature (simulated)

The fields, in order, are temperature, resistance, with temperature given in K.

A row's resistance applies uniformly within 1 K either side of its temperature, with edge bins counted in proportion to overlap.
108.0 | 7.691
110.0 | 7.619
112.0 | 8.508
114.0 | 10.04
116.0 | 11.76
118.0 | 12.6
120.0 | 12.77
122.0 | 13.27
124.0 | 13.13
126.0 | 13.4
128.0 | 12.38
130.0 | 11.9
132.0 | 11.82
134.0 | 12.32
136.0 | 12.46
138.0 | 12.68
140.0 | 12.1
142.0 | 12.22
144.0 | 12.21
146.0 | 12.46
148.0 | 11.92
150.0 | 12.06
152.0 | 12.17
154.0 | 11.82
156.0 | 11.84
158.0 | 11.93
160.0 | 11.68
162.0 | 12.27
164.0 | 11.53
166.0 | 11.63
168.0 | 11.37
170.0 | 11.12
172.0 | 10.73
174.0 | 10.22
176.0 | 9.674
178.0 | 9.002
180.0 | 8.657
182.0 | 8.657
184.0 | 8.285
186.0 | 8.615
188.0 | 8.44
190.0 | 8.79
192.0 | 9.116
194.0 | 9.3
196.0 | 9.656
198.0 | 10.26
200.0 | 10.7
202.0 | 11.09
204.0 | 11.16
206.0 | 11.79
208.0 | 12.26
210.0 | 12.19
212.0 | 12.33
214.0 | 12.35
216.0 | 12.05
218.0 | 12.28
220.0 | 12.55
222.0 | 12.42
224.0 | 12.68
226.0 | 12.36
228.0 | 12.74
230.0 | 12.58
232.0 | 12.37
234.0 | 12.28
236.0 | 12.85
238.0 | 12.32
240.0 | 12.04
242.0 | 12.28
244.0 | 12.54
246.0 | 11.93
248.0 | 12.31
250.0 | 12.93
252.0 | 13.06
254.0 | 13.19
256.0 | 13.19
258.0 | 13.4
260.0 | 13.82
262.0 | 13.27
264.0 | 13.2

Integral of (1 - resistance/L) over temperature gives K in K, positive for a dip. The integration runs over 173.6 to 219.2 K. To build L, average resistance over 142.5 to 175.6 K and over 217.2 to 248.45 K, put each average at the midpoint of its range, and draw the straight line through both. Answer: 6.6 K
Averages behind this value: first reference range 11.7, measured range 10.3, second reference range 12.4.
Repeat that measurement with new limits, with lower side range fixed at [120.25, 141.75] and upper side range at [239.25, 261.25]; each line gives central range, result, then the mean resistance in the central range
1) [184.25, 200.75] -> 4.4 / 9.29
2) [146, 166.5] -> 1.1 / 11.9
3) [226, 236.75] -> 0.2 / 12.5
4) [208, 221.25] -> 0.5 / 12.3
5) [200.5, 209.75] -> 0.8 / 11.6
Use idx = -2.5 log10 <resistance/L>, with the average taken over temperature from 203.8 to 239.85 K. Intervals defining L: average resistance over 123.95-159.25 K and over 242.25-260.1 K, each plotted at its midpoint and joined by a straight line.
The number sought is 0.03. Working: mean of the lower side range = 12.2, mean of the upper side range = 12.9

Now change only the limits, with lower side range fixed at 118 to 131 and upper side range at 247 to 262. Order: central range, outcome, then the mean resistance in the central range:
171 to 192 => 0.38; 9.11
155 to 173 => 0.12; 11.6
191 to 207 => 0.24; 10.4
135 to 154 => 0.05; 12.2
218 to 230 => 0.04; 12.5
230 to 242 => 0.06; 12.4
